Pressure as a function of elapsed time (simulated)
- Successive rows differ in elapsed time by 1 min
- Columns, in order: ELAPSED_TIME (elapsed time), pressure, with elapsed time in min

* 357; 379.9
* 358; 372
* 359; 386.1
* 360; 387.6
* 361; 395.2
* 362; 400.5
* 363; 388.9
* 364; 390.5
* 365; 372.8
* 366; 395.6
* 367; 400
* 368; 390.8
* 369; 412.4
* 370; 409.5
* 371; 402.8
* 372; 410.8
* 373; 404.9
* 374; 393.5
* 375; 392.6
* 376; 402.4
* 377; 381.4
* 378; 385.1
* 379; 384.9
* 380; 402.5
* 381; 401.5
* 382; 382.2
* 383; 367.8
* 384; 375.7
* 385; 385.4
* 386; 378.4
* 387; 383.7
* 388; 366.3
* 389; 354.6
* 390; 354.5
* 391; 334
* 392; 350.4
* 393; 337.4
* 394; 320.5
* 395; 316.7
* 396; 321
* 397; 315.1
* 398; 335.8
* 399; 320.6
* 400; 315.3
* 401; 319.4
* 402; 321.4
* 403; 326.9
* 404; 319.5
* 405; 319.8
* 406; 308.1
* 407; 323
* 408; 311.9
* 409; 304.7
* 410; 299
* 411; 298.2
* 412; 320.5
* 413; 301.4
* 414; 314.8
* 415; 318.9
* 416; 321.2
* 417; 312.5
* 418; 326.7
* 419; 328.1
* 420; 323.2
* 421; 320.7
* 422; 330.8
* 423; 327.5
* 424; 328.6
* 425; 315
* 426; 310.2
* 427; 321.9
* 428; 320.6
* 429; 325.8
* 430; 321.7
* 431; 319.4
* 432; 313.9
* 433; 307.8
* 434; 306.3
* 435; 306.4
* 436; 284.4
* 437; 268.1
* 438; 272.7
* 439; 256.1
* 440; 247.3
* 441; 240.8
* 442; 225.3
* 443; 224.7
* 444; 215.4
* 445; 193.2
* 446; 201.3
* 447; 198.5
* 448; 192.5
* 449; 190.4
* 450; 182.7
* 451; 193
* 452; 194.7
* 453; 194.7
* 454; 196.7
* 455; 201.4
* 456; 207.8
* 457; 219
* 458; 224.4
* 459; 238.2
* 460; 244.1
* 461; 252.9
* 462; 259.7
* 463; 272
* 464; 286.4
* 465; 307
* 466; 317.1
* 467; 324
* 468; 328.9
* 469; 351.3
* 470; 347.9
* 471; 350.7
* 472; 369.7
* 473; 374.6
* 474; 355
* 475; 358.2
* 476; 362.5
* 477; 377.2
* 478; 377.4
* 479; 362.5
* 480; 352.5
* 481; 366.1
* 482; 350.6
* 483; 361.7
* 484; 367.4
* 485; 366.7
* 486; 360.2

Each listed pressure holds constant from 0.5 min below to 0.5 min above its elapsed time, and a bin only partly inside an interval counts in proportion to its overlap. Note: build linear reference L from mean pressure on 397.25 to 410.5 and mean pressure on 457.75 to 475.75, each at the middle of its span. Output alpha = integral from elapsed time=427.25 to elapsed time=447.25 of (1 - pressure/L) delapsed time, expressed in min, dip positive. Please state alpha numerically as 2.9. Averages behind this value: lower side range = 317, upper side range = 311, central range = 269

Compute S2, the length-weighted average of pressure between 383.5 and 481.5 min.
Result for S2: 301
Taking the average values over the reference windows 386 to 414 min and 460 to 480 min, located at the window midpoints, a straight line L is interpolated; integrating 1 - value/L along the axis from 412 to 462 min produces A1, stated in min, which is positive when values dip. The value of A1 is 9.4 min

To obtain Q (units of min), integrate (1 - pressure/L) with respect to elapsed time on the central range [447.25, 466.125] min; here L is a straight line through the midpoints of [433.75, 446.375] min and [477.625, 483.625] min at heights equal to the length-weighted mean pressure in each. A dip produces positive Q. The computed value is 4.4 min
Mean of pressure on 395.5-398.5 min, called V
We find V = 324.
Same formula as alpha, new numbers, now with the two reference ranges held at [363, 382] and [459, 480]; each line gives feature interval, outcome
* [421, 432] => 1.1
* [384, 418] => 4.3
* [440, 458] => 7.2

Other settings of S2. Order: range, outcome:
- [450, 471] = 258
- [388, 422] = 322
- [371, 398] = 369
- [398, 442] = 309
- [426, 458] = 247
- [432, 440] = 285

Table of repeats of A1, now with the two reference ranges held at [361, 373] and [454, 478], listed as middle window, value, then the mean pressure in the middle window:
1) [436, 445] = 2.3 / 243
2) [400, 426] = 2.6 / 317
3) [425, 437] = 0.9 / 311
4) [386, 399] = 1.1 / 342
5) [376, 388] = 0.0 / 384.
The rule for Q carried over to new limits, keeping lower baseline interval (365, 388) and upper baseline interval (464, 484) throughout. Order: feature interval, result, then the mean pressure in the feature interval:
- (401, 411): 1.72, 314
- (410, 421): 1.75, 316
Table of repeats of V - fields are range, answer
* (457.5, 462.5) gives 244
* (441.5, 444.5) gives 222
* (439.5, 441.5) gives 244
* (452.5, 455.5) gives 198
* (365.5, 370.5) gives 402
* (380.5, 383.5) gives 384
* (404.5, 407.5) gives 317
